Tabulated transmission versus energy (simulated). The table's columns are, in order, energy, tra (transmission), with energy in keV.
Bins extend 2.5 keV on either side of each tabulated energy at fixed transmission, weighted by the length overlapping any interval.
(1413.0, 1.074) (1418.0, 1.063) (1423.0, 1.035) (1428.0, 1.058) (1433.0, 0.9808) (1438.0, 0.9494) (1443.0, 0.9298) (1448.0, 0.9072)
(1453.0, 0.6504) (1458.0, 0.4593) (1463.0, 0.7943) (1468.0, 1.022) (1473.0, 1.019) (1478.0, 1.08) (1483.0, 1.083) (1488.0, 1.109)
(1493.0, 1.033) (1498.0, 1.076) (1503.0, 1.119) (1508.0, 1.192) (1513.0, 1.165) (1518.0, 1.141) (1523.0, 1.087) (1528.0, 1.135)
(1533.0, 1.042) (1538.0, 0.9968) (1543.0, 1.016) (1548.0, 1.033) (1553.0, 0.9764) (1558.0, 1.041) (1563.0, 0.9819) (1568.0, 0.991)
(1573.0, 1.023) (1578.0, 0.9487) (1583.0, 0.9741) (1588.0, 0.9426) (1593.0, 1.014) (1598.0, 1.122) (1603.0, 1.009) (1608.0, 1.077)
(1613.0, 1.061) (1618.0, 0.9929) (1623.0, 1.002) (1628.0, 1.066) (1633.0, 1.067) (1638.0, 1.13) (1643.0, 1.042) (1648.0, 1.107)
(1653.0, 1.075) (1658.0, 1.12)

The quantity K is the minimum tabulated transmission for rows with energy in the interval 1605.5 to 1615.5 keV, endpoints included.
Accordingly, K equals 1.061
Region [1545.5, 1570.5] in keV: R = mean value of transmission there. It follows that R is 1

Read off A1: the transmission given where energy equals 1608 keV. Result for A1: 1.077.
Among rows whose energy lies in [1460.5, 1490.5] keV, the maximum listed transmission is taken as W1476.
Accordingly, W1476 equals 1.109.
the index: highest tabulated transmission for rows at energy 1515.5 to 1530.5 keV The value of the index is 1.141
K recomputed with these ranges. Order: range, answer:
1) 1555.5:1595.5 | 0.9426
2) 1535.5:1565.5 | 0.9764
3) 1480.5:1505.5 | 1.033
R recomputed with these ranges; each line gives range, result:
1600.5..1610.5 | 1.04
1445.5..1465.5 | 0.703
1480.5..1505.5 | 1.08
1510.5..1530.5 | 1.13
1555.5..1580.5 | 0.997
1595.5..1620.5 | 1.05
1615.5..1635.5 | 1.03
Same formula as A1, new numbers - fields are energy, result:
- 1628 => 1.066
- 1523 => 1.087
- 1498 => 1.076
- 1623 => 1.002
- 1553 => 0.9764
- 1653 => 1.075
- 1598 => 1.122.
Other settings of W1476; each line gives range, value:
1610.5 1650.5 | 1.13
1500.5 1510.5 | 1.192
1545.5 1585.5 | 1.041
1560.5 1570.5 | 0.991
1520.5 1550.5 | 1.135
